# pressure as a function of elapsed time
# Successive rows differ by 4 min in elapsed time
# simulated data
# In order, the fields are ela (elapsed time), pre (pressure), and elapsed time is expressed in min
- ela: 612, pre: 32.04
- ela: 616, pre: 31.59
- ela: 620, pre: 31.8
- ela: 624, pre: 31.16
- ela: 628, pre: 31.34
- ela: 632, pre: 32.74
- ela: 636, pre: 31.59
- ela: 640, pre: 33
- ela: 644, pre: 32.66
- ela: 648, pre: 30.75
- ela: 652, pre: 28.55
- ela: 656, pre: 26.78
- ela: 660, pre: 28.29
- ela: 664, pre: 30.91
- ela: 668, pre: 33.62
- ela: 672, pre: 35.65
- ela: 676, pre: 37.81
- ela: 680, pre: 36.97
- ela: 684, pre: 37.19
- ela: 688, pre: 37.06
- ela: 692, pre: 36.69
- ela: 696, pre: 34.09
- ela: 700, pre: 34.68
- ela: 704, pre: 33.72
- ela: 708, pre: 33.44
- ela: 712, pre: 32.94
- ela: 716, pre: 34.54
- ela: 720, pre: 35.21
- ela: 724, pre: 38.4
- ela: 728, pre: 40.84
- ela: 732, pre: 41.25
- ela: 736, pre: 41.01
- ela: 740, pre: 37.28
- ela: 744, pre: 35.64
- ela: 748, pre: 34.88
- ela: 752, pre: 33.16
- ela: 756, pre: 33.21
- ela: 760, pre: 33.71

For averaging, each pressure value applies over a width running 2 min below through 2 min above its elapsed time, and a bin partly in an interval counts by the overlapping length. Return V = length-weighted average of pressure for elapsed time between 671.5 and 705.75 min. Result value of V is 36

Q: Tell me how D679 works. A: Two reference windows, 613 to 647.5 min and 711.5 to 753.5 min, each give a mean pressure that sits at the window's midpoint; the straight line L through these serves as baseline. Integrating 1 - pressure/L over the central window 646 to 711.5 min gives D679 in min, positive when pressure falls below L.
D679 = 1.7 min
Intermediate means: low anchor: 31.9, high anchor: 37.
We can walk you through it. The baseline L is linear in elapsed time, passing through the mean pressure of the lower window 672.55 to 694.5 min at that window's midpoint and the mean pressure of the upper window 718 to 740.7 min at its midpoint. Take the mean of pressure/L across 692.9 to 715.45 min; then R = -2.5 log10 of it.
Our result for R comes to 0.12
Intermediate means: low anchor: 37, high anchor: 39.1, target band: 34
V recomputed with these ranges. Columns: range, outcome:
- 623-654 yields 31.5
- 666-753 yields 36.2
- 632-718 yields 33.4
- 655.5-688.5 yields 34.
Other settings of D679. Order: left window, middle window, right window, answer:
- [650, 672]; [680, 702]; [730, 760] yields -2.5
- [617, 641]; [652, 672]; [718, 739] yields 2.3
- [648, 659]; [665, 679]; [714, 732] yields -2.1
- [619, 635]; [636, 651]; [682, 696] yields 0.5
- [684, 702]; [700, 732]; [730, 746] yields 1.3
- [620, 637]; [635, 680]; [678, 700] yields 2.5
